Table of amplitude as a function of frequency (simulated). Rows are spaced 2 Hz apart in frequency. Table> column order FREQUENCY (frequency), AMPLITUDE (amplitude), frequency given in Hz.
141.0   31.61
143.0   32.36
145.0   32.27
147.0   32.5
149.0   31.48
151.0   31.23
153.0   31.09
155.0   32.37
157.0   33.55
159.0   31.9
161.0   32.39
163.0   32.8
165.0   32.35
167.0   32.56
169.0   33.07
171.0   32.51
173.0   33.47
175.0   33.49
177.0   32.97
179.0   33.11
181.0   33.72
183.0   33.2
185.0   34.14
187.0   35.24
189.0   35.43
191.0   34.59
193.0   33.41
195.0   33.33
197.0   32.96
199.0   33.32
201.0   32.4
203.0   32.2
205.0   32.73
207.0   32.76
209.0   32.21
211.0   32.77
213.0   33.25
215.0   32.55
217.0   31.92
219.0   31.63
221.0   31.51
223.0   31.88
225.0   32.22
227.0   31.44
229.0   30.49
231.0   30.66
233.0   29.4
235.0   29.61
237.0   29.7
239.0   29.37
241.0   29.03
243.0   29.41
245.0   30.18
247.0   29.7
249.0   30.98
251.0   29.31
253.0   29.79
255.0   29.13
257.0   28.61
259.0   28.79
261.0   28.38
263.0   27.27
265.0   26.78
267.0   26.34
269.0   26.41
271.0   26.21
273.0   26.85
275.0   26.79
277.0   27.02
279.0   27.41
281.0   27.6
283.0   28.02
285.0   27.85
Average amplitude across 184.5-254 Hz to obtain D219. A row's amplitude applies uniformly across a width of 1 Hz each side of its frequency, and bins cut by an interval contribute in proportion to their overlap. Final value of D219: 31.7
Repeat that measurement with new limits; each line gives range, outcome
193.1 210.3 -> 32.8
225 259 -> 29.8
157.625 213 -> 33.2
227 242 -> 29.9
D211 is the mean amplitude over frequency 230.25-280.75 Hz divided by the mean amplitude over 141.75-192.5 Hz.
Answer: 0.86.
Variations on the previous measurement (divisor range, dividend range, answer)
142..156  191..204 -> 1.04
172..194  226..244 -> 0.88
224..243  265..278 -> 0.88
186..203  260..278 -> 0.80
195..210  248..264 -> 0.89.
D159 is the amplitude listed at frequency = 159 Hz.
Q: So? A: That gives 31.9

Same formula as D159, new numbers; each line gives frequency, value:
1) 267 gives 26.34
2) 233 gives 29.4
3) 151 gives 31.23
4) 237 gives 29.7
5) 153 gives 31.09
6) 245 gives 30.18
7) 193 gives 33.41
